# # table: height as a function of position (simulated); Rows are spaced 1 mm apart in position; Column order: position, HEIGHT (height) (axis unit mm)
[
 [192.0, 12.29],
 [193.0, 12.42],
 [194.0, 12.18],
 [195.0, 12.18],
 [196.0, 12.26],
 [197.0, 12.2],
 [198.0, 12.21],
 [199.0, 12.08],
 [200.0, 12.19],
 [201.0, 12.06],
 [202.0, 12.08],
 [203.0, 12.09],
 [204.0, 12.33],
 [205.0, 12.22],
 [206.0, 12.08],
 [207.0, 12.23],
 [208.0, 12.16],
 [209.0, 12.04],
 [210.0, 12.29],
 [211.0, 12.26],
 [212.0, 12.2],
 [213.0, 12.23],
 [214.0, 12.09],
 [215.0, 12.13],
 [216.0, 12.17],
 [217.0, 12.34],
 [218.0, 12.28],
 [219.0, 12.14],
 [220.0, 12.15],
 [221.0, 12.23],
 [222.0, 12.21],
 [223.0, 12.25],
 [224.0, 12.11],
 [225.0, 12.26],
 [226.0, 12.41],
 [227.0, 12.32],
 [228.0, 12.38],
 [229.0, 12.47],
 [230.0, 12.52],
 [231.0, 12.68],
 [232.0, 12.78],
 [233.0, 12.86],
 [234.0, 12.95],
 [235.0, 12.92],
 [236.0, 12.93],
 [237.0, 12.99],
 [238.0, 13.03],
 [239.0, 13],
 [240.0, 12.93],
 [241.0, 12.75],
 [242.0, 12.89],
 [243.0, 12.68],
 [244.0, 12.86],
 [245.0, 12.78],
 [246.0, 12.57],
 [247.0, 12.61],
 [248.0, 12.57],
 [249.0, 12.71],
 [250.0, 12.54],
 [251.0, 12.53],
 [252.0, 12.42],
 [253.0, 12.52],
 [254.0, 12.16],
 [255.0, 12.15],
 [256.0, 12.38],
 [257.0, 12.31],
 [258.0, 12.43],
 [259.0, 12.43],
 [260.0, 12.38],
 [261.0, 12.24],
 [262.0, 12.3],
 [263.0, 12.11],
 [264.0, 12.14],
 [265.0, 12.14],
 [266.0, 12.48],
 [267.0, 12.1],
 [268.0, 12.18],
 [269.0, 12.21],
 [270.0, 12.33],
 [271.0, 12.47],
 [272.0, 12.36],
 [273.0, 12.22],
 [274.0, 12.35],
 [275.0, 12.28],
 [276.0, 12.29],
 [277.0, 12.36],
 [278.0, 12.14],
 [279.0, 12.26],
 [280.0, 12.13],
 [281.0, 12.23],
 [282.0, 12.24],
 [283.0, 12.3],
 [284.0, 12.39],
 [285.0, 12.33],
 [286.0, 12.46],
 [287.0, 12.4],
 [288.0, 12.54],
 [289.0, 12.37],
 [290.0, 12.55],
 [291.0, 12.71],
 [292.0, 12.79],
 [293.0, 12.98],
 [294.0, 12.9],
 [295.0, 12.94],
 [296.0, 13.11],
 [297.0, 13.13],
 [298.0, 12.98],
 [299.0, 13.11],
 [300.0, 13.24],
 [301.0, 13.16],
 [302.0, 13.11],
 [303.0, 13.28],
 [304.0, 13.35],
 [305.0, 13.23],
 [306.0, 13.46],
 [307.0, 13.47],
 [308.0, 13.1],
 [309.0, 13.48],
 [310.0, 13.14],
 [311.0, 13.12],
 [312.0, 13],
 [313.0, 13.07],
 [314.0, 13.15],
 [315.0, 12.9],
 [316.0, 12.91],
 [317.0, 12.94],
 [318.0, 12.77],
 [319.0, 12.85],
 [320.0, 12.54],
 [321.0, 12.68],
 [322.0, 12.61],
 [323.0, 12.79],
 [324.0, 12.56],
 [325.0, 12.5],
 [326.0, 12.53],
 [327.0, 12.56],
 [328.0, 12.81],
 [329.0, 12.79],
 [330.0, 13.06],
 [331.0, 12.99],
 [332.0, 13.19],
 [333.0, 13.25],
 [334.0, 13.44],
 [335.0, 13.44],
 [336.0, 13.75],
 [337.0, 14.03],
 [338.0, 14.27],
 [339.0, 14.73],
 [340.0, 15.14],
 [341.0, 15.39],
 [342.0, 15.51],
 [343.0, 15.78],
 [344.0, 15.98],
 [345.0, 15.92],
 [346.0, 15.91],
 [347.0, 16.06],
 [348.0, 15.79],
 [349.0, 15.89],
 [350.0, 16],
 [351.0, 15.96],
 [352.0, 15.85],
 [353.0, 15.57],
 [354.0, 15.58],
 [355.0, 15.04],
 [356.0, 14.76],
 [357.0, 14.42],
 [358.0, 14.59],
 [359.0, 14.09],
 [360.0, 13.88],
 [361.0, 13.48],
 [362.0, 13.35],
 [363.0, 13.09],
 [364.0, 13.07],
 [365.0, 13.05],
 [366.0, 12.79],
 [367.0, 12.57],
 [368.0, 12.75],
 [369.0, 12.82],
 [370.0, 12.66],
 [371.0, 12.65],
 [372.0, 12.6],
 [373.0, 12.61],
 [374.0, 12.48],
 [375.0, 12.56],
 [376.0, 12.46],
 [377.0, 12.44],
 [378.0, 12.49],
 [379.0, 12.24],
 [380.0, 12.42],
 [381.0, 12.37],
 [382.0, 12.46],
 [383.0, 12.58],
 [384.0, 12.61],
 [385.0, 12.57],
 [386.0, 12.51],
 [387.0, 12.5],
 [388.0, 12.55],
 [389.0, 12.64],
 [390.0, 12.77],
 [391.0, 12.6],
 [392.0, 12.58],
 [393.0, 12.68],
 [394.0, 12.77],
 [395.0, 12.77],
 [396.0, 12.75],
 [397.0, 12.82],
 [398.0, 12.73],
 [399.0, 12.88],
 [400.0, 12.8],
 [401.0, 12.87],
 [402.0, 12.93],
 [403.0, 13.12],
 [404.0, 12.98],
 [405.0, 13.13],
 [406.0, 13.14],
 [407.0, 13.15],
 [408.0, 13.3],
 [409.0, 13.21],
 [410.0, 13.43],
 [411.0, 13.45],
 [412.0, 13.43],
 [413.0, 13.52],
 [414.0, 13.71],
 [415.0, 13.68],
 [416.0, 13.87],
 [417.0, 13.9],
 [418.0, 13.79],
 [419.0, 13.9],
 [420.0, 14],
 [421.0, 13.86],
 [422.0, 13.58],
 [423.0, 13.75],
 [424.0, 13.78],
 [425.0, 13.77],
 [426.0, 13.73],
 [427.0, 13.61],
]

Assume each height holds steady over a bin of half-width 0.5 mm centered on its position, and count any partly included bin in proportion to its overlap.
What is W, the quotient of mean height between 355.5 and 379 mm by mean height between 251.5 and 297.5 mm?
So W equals 1.06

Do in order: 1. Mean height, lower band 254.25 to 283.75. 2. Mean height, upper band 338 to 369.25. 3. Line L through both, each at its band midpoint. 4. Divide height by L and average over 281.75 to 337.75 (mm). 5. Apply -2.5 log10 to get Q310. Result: 0.04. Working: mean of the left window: 12.3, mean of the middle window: 12.9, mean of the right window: 14.7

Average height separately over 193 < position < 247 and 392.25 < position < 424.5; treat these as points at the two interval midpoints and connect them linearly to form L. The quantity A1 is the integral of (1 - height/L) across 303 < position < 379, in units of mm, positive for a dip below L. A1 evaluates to -4.0 mm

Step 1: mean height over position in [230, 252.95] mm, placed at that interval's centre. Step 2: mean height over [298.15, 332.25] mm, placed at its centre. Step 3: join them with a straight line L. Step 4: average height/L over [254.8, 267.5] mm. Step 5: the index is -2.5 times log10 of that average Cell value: 0.047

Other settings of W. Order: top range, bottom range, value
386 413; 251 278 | 1.05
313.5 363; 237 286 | 1.13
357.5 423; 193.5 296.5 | 1.05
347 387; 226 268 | 1.08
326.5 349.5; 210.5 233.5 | 1.17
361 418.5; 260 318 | 1.02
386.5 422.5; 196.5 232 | 1.08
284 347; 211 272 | 1.07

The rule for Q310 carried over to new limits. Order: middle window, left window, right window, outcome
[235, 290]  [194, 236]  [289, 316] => 0.023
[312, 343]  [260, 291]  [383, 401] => -0.073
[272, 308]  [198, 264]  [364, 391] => -0.019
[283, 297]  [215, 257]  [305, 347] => 0.043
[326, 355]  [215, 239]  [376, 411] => -0.156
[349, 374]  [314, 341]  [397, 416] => -0.056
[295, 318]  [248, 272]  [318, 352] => 0.023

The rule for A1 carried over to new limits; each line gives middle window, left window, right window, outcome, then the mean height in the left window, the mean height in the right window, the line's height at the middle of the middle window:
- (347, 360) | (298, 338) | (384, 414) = -2.3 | 13.1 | 12.9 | 13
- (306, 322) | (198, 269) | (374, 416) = -0.5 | 12.4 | 12.9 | 12.6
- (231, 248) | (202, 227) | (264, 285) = -0.8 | 12.2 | 12.3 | 12.2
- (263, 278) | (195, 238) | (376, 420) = 0.3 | 12.3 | 13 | 12.5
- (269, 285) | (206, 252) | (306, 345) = 0.8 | 12.5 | 13.5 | 13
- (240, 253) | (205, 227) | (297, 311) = -0.1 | 12.2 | 13.2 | 12.6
